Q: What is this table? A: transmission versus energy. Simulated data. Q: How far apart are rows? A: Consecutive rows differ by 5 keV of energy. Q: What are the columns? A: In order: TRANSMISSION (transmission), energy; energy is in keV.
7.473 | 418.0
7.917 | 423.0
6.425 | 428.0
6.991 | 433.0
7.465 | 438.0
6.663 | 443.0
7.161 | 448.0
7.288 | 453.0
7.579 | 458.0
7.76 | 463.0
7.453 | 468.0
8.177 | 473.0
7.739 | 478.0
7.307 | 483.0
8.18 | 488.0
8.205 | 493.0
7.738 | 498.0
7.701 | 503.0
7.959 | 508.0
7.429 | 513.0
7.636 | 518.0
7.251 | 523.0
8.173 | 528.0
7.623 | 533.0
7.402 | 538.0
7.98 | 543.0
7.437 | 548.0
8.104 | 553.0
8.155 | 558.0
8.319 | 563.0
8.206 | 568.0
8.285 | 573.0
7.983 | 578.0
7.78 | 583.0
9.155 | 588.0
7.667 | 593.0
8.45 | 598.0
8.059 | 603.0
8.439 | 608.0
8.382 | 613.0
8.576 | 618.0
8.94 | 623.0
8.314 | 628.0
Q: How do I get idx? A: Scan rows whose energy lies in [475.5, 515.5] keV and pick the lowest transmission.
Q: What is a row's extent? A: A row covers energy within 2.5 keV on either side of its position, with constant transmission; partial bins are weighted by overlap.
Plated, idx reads 7.307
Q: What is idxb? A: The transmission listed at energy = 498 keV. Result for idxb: 7.738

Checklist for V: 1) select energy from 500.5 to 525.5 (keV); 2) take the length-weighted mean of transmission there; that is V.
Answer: 7.6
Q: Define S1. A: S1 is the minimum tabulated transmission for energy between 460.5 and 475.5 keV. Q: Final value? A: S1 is 7.453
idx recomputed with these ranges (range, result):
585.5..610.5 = 7.667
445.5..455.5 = 7.161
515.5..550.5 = 7.251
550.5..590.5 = 7.78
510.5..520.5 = 7.429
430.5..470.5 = 6.663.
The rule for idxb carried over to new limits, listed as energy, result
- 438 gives 7.465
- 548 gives 7.437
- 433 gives 6.991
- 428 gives 6.425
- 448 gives 7.161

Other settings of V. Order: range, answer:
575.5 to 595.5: 8.15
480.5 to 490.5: 7.74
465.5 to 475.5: 7.82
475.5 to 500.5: 7.83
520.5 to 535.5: 7.68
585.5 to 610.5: 8.35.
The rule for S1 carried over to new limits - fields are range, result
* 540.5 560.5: 7.437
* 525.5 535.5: 7.623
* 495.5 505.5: 7.701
